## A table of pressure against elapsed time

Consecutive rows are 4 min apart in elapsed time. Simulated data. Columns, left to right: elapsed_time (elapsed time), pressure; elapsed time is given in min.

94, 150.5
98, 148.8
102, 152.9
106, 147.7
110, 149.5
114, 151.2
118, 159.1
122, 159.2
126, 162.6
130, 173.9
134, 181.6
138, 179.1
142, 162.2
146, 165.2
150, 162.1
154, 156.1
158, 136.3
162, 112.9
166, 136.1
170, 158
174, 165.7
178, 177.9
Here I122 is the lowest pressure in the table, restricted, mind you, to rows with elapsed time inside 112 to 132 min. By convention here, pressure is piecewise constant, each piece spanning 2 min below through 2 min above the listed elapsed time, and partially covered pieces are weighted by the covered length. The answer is 151.2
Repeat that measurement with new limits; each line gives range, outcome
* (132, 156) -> 156.1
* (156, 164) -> 112.9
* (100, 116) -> 147.7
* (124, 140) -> 162.6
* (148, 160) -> 136.3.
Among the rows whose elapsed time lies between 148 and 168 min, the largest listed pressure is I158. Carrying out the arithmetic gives 162.1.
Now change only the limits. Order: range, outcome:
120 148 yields 181.6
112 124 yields 159.2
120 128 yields 162.6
